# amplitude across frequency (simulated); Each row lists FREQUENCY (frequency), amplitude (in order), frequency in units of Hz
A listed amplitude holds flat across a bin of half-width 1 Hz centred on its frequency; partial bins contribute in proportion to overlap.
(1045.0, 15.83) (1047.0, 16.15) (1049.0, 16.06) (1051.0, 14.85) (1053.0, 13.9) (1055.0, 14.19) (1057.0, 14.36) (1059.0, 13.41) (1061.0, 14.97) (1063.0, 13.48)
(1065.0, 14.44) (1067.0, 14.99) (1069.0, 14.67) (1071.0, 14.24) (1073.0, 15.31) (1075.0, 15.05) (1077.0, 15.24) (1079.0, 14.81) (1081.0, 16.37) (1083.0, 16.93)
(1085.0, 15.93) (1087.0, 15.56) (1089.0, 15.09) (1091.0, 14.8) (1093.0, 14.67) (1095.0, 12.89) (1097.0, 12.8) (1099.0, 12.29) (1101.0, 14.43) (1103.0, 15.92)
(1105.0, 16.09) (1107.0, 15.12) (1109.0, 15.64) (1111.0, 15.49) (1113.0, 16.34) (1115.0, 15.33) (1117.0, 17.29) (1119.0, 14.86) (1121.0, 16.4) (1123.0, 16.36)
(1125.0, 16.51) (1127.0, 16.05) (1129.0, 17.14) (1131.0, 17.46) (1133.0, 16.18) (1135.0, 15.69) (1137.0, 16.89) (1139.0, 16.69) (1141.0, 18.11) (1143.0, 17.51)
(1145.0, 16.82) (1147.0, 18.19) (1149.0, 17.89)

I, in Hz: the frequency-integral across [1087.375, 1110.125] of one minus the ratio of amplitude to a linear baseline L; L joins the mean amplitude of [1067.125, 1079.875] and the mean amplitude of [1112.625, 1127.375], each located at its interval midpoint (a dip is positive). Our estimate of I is 1.5 Hz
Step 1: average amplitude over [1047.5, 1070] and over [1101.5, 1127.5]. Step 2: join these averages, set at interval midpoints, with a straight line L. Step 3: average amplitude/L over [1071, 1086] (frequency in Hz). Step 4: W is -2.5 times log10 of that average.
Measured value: -0.04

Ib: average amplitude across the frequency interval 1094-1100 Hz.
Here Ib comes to 12.7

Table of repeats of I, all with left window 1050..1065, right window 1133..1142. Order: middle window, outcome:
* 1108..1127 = 0.1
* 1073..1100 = 0.5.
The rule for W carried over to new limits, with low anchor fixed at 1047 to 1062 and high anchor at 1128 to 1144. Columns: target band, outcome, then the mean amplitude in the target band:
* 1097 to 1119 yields 0.064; 15.3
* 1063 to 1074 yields 0.031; 14.6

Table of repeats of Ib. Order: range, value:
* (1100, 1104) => 15.2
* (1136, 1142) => 17.2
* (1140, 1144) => 17.8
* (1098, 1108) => 14.8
